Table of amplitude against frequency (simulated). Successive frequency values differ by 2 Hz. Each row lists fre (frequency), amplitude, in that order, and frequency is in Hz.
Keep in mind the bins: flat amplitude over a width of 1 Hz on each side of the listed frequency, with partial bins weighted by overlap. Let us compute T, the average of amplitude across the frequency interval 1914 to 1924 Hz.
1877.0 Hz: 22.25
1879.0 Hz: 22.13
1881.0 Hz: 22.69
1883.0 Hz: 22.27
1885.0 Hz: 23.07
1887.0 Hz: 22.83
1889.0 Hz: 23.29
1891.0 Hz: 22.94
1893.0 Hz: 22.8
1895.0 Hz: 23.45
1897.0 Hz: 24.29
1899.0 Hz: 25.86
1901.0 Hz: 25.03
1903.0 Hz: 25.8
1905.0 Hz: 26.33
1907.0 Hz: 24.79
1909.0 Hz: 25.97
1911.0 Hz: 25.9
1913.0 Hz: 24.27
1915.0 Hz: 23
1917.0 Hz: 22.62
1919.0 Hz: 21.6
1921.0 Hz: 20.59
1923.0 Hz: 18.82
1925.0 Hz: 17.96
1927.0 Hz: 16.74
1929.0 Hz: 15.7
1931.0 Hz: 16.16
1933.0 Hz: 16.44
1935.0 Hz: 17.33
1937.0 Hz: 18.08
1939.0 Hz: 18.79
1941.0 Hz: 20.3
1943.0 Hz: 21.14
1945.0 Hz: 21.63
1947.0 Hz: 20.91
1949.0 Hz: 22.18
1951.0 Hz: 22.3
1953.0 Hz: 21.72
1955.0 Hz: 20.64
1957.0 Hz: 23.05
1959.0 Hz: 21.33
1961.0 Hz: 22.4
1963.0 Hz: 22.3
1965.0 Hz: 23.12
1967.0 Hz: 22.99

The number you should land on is 21.3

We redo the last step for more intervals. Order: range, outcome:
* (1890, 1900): 23.9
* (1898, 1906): 25.8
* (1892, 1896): 23.1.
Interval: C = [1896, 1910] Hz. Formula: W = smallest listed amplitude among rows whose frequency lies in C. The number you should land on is 24.29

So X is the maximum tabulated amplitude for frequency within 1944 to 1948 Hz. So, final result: 21.63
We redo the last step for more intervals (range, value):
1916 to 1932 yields 22.62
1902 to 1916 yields 26.33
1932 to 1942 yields 20.3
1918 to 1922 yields 21.6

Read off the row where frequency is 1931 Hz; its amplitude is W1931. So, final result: 16.16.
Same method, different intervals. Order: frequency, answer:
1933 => 16.44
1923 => 18.82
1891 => 22.94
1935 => 17.33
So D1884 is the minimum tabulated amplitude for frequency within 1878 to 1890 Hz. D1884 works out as 22.13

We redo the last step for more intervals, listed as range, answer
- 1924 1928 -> 16.74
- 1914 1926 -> 17.96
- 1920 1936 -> 15.7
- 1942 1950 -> 20.91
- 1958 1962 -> 21.33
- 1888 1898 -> 22.8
